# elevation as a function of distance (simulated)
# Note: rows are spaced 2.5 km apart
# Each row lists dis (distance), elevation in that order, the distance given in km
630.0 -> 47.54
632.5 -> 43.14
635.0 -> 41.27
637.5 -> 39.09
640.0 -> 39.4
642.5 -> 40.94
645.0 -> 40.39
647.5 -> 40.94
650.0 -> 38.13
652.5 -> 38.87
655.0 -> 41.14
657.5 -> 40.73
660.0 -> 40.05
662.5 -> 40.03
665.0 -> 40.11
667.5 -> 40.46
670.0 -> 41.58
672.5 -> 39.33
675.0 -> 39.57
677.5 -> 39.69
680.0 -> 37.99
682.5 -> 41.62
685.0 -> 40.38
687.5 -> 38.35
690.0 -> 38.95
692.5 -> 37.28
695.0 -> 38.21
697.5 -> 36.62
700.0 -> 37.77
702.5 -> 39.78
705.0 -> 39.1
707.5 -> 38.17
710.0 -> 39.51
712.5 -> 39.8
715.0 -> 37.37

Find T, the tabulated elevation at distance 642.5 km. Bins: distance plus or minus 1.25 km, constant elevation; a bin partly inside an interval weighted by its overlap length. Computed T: 40.94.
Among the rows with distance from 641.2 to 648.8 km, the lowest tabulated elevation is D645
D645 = 40.39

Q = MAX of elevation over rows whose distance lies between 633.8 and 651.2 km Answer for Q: 41.27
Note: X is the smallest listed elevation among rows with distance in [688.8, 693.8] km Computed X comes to 37.28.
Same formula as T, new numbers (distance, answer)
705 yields 39.1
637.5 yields 39.09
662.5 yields 40.03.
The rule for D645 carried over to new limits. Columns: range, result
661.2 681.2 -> 37.99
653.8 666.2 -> 40.03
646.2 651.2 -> 38.13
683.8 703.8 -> 36.62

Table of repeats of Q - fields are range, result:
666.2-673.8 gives 41.58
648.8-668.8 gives 41.14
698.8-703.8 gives 39.78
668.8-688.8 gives 41.62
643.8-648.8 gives 40.94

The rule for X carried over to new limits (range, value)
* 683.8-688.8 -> 38.35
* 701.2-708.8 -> 38.17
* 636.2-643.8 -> 39.09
